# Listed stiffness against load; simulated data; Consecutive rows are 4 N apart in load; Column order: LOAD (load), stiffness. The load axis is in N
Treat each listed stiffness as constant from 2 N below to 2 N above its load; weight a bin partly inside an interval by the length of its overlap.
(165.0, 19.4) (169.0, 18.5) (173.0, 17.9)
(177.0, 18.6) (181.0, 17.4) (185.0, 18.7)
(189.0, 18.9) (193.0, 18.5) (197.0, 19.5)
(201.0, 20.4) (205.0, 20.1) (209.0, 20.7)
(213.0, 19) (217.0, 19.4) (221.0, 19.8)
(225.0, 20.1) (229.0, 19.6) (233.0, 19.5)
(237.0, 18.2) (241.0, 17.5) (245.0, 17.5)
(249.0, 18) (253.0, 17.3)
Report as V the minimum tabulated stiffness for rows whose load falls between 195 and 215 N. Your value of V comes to 19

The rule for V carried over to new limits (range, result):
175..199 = 17.4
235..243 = 17.5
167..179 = 17.9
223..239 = 18.2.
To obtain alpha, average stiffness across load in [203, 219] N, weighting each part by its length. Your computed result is 19.8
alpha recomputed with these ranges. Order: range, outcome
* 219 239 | 19.4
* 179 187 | 18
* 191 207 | 19.6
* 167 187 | 18.2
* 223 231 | 19.9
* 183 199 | 18.9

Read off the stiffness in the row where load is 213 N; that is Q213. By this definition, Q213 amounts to 19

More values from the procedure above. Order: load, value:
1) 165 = 19.4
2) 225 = 20.1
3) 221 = 19.8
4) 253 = 17.3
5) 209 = 20.7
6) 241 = 17.5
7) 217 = 19.4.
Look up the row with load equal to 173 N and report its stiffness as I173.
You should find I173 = 17.9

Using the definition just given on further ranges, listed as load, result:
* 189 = 18.9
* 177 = 18.6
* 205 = 20.1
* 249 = 18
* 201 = 20.4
